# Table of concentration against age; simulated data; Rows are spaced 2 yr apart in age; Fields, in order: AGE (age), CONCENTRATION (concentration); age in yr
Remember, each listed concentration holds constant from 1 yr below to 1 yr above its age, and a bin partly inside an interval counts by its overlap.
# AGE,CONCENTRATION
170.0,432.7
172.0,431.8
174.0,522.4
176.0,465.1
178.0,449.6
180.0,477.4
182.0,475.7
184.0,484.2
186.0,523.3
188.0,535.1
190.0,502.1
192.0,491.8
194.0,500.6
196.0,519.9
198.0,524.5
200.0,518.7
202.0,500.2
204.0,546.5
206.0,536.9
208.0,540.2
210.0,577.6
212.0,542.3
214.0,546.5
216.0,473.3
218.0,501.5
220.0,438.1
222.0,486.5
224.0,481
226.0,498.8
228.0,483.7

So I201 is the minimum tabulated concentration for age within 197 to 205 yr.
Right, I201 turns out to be 500.2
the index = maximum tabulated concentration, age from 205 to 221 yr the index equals 577.6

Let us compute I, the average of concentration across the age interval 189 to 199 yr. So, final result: 508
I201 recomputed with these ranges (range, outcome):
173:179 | 449.6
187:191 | 502.1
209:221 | 438.1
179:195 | 475.7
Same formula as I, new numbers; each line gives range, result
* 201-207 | 528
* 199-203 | 509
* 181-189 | 505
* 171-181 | 469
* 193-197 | 510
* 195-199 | 522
